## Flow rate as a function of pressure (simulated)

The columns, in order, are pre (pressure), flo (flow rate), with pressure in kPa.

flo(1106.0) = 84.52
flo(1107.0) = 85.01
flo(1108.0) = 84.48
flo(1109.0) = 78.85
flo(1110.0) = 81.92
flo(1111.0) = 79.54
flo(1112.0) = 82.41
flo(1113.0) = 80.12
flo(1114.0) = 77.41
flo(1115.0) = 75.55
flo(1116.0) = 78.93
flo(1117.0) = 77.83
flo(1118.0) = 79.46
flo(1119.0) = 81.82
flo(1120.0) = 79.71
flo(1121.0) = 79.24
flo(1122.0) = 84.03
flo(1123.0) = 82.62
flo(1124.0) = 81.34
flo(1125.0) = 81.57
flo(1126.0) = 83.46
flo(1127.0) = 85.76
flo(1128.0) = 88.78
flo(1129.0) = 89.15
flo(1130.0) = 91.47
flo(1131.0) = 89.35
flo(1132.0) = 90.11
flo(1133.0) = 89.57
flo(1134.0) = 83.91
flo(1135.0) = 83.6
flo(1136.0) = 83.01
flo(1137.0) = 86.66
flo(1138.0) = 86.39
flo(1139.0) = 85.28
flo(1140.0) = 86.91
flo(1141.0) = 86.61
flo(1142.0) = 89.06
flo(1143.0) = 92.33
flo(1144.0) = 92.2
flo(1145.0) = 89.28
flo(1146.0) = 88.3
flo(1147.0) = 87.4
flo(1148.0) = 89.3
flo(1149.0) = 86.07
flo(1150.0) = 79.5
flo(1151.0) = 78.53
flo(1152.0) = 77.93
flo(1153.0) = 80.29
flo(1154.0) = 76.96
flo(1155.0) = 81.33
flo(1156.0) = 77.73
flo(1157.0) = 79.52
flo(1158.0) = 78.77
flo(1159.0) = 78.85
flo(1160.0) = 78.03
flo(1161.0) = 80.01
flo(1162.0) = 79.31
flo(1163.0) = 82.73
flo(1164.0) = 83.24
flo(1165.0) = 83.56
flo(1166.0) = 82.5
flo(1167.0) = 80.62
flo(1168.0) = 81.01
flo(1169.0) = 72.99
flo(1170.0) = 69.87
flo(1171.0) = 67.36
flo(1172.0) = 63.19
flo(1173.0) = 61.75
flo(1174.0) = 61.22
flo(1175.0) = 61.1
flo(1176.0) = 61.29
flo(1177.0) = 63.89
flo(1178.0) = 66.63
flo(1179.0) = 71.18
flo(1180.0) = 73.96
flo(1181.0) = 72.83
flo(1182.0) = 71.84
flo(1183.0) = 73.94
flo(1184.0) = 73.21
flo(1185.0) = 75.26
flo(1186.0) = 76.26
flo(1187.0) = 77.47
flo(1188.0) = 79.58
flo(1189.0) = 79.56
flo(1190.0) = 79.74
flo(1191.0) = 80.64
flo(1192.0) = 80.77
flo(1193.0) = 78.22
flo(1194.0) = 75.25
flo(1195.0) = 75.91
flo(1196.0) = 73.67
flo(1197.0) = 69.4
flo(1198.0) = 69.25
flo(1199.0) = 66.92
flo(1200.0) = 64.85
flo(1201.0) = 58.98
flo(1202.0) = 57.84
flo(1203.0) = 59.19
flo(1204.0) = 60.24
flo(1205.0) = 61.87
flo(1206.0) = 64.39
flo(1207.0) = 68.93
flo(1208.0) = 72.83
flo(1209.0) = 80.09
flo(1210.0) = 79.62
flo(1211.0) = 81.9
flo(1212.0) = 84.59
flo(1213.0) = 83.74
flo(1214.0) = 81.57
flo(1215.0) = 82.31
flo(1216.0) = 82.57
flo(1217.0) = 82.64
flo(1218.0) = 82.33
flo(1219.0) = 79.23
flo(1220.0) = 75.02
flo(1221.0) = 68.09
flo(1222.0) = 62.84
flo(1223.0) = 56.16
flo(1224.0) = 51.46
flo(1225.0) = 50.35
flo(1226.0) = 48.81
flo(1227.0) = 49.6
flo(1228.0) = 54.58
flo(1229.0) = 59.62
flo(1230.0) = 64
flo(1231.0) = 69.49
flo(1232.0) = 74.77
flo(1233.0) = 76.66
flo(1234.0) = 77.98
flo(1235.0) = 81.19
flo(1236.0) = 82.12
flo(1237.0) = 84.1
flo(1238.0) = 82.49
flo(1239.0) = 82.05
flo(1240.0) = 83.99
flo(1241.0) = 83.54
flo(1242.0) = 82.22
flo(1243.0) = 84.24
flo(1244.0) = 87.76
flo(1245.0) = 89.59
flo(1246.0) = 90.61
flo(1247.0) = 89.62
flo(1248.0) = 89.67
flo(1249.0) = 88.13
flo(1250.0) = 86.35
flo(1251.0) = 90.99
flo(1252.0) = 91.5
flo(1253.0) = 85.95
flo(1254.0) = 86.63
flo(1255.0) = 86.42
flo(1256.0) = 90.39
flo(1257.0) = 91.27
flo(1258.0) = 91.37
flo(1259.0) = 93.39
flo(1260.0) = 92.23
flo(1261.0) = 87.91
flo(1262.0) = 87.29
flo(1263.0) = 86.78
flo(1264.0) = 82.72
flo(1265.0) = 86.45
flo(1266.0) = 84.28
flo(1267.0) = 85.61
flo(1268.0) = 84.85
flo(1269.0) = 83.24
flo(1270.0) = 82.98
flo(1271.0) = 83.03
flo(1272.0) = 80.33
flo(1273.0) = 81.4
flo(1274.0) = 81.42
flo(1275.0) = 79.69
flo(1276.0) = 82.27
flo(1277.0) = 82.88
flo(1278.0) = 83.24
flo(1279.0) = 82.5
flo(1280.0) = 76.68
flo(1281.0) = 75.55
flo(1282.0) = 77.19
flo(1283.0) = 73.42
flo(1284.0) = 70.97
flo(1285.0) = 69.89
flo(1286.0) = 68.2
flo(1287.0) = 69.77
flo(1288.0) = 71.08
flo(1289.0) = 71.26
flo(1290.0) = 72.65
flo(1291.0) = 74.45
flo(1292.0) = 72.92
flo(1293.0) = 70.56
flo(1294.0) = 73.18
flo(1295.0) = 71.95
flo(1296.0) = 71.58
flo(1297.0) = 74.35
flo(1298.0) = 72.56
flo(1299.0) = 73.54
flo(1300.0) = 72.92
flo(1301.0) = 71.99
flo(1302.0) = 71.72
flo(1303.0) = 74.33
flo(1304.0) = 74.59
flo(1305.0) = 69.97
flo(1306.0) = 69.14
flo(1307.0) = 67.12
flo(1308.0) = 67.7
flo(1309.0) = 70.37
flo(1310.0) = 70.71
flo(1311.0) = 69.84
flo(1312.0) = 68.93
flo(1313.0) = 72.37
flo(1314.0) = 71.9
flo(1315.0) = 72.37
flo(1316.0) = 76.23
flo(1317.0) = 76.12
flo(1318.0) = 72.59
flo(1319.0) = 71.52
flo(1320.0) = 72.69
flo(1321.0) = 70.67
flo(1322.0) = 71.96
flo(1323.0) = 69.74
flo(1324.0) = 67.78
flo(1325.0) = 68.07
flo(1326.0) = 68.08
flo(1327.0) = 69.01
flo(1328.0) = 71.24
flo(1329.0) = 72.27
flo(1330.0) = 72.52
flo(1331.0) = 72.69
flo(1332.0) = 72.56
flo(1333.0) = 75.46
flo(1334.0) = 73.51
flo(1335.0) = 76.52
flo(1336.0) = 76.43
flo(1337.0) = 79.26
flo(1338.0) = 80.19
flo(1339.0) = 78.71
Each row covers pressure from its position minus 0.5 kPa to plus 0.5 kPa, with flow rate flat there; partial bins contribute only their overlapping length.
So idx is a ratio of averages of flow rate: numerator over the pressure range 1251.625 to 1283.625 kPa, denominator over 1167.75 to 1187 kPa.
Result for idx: 1.2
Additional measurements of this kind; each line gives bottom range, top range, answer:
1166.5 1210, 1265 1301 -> 1.09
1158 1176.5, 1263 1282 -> 1.11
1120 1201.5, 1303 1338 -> 0.91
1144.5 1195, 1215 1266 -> 1.04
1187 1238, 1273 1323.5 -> 1.03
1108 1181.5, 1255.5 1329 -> 0.95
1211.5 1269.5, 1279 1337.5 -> 0.90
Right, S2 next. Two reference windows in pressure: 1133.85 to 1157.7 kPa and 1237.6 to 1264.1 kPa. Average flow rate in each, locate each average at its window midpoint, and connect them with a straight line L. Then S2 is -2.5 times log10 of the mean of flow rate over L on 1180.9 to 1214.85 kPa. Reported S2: 0.174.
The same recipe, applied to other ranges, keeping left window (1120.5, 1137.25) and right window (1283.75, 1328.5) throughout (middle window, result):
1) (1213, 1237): 0.117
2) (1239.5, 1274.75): -0.153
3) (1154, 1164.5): 0.043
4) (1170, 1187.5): 0.181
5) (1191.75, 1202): 0.139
